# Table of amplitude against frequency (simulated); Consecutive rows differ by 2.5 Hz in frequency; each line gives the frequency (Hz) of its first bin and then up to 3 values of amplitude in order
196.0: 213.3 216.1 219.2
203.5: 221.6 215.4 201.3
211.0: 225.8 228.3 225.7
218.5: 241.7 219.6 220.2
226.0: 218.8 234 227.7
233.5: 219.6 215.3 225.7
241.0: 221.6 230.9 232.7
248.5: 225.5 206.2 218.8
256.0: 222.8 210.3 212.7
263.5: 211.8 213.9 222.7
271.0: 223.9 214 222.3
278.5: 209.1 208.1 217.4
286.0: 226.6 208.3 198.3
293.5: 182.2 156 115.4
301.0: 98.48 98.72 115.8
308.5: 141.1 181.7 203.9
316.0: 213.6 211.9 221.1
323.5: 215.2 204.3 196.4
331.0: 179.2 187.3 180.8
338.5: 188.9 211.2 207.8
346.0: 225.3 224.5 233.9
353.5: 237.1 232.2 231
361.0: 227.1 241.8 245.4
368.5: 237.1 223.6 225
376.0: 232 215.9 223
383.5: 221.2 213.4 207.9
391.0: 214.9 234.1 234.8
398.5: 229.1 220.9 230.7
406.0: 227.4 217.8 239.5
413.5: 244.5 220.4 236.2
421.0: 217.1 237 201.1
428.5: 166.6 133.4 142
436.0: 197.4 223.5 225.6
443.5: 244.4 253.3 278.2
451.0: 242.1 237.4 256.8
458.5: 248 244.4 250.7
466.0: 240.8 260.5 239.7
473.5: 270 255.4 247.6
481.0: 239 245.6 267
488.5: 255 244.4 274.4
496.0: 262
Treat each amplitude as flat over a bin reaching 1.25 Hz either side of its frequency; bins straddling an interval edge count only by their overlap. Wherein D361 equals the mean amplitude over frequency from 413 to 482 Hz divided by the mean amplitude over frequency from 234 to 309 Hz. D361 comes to 1.16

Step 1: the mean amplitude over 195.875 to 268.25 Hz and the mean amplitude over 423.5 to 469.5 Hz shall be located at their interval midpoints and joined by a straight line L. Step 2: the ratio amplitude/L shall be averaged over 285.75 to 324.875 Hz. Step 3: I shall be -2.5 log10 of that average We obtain 0.27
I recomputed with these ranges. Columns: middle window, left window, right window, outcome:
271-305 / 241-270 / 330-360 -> 0.19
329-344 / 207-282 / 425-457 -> 0.14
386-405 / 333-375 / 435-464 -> 0.03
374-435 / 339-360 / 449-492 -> 0.10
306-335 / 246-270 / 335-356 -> 0.12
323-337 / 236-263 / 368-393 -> 0.15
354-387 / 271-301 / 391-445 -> -0.11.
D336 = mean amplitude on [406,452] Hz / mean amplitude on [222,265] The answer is 0.99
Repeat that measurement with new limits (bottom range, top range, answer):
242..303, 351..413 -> 1.13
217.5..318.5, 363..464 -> 1.11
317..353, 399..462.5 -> 1.08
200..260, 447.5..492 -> 1.13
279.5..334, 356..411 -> 1.25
